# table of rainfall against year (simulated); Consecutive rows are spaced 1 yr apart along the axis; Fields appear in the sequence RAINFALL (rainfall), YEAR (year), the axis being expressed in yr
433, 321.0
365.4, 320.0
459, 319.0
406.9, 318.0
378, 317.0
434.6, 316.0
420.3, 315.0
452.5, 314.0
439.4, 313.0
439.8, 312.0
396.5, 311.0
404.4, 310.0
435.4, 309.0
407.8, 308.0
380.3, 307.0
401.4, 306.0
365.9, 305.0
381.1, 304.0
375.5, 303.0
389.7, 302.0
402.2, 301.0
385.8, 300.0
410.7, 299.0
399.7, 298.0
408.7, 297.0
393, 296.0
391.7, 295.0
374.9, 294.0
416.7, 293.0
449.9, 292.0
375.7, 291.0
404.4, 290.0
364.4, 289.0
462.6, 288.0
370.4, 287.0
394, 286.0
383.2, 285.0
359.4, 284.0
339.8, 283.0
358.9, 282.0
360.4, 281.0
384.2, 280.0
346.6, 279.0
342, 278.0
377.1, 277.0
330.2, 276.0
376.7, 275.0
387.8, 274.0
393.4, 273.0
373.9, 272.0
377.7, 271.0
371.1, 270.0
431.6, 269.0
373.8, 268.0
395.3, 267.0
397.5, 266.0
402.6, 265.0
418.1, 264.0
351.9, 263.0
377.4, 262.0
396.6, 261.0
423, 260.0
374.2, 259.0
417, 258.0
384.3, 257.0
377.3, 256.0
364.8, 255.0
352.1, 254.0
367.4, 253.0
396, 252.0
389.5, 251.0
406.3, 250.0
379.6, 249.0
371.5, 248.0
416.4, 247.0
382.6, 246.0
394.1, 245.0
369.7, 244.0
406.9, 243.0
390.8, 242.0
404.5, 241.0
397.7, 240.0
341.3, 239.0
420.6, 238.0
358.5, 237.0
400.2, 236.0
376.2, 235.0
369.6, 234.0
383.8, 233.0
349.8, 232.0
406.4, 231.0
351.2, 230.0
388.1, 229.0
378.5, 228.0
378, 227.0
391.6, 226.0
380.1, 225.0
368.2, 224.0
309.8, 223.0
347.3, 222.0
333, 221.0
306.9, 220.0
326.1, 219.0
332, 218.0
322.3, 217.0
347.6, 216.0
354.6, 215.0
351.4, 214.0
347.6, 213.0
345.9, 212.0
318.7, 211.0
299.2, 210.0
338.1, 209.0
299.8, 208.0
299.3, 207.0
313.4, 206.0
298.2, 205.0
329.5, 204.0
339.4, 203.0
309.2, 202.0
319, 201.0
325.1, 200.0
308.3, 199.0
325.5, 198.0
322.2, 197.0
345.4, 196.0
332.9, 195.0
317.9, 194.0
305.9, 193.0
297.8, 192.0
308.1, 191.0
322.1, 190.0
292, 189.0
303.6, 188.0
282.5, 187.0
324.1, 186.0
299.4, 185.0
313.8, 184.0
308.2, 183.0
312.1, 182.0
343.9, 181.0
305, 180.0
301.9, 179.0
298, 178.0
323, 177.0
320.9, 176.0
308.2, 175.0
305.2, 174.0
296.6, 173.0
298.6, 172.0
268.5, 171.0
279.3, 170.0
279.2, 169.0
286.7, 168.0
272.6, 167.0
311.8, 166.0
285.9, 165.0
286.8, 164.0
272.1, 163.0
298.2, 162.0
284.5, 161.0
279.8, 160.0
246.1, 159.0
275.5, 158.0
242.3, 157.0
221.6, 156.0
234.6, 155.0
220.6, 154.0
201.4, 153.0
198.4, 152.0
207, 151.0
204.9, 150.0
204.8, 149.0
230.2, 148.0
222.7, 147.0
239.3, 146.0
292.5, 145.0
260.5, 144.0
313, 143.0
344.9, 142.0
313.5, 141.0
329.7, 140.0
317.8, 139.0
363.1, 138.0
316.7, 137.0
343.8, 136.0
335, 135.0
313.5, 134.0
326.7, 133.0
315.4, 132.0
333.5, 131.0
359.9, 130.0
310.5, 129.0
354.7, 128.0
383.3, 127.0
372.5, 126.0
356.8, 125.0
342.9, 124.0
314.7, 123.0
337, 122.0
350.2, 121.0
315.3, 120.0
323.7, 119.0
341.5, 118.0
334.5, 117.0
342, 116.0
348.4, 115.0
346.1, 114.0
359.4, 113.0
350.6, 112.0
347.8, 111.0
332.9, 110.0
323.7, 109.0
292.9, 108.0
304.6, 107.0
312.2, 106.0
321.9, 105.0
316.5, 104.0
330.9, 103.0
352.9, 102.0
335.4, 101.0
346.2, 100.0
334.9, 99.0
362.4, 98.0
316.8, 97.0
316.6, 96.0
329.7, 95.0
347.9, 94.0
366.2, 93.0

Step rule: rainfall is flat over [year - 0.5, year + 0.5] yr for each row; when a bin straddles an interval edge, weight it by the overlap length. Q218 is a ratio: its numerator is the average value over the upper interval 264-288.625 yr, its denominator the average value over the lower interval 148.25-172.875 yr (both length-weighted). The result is 1.48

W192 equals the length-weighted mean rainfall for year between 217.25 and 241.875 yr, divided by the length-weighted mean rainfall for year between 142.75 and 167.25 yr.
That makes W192 1.46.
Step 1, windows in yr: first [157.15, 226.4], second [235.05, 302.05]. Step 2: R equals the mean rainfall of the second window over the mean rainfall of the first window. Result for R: 1.24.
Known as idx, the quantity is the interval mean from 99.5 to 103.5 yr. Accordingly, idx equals 341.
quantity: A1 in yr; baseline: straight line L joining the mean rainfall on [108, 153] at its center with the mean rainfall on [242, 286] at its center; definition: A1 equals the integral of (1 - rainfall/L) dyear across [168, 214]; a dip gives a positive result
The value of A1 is 4.3 yr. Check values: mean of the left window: 314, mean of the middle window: 312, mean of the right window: 381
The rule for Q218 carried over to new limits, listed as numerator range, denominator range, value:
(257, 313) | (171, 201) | 1.25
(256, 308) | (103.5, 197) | 1.27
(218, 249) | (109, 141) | 1.10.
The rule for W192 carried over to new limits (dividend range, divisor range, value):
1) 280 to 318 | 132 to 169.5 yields 1.44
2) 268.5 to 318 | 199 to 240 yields 1.13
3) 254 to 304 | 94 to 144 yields 1.16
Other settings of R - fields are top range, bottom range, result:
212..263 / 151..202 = 1.28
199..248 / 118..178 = 1.20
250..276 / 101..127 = 1.15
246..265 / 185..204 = 1.23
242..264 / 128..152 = 1.31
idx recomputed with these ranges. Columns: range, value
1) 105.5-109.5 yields 308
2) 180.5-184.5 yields 320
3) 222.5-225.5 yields 353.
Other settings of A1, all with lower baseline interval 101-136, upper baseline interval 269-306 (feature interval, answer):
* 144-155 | 3.8 yr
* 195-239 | 2.3 yr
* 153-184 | 5.8 yr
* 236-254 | -0.8 yr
